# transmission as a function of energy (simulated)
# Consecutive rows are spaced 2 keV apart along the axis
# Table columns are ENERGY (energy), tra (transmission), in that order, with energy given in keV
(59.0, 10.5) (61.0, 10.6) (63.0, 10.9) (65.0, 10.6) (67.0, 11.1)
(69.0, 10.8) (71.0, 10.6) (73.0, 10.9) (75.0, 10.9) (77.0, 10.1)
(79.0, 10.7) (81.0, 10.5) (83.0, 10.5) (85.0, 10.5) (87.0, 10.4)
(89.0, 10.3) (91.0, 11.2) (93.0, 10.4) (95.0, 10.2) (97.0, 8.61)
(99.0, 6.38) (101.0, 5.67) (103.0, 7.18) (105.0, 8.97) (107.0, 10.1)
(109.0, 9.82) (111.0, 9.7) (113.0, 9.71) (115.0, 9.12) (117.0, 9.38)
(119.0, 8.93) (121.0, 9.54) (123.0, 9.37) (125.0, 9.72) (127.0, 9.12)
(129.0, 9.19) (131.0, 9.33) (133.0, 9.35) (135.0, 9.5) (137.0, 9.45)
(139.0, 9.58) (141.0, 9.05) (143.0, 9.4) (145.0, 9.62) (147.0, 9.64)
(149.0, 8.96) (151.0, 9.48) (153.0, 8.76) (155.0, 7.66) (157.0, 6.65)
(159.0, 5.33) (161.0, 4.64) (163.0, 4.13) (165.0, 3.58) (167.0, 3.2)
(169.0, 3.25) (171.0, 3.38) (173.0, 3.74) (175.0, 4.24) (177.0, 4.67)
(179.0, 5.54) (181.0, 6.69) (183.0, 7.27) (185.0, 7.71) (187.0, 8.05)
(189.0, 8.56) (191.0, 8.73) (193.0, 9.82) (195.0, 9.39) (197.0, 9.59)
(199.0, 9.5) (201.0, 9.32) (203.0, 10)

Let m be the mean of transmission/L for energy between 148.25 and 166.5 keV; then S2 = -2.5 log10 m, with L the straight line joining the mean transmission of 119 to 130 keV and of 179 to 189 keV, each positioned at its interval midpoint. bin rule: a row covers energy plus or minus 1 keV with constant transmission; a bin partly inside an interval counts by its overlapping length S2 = 0.27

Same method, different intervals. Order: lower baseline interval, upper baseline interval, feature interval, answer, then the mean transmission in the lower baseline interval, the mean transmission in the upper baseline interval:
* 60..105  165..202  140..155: -0.17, 9.93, 6.73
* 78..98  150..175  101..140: -0.15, 10.3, 5.27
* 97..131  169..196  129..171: 0.05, 8.87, 6.62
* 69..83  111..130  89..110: 0.12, 10.6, 9.36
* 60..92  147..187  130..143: -0.25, 10.7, 5.89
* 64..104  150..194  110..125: -0.12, 9.88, 6.14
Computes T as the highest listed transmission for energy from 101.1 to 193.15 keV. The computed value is 10.1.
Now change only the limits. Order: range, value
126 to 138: 9.5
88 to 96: 11.2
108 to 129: 9.82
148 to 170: 9.48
